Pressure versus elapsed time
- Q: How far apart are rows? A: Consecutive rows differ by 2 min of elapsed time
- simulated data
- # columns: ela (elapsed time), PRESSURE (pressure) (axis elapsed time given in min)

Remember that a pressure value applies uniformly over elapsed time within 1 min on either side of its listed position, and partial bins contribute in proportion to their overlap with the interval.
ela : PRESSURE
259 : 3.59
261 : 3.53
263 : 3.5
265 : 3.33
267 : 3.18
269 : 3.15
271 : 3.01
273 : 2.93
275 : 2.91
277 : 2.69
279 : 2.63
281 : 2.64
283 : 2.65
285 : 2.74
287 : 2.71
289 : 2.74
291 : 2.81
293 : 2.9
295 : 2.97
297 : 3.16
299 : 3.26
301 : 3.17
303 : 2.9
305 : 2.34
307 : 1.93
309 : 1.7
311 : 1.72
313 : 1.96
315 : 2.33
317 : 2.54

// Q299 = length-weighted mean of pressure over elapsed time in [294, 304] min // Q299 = 3.09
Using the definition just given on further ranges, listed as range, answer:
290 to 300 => 3.02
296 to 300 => 3.21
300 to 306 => 2.8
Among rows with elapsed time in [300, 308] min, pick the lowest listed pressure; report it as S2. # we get 1.93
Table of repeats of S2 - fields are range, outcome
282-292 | 2.65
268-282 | 2.63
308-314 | 1.7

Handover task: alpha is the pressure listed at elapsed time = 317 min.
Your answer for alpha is 2.54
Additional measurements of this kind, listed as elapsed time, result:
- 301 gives 3.17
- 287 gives 2.71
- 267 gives 3.18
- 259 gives 3.59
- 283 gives 2.65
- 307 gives 1.93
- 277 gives 2.69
